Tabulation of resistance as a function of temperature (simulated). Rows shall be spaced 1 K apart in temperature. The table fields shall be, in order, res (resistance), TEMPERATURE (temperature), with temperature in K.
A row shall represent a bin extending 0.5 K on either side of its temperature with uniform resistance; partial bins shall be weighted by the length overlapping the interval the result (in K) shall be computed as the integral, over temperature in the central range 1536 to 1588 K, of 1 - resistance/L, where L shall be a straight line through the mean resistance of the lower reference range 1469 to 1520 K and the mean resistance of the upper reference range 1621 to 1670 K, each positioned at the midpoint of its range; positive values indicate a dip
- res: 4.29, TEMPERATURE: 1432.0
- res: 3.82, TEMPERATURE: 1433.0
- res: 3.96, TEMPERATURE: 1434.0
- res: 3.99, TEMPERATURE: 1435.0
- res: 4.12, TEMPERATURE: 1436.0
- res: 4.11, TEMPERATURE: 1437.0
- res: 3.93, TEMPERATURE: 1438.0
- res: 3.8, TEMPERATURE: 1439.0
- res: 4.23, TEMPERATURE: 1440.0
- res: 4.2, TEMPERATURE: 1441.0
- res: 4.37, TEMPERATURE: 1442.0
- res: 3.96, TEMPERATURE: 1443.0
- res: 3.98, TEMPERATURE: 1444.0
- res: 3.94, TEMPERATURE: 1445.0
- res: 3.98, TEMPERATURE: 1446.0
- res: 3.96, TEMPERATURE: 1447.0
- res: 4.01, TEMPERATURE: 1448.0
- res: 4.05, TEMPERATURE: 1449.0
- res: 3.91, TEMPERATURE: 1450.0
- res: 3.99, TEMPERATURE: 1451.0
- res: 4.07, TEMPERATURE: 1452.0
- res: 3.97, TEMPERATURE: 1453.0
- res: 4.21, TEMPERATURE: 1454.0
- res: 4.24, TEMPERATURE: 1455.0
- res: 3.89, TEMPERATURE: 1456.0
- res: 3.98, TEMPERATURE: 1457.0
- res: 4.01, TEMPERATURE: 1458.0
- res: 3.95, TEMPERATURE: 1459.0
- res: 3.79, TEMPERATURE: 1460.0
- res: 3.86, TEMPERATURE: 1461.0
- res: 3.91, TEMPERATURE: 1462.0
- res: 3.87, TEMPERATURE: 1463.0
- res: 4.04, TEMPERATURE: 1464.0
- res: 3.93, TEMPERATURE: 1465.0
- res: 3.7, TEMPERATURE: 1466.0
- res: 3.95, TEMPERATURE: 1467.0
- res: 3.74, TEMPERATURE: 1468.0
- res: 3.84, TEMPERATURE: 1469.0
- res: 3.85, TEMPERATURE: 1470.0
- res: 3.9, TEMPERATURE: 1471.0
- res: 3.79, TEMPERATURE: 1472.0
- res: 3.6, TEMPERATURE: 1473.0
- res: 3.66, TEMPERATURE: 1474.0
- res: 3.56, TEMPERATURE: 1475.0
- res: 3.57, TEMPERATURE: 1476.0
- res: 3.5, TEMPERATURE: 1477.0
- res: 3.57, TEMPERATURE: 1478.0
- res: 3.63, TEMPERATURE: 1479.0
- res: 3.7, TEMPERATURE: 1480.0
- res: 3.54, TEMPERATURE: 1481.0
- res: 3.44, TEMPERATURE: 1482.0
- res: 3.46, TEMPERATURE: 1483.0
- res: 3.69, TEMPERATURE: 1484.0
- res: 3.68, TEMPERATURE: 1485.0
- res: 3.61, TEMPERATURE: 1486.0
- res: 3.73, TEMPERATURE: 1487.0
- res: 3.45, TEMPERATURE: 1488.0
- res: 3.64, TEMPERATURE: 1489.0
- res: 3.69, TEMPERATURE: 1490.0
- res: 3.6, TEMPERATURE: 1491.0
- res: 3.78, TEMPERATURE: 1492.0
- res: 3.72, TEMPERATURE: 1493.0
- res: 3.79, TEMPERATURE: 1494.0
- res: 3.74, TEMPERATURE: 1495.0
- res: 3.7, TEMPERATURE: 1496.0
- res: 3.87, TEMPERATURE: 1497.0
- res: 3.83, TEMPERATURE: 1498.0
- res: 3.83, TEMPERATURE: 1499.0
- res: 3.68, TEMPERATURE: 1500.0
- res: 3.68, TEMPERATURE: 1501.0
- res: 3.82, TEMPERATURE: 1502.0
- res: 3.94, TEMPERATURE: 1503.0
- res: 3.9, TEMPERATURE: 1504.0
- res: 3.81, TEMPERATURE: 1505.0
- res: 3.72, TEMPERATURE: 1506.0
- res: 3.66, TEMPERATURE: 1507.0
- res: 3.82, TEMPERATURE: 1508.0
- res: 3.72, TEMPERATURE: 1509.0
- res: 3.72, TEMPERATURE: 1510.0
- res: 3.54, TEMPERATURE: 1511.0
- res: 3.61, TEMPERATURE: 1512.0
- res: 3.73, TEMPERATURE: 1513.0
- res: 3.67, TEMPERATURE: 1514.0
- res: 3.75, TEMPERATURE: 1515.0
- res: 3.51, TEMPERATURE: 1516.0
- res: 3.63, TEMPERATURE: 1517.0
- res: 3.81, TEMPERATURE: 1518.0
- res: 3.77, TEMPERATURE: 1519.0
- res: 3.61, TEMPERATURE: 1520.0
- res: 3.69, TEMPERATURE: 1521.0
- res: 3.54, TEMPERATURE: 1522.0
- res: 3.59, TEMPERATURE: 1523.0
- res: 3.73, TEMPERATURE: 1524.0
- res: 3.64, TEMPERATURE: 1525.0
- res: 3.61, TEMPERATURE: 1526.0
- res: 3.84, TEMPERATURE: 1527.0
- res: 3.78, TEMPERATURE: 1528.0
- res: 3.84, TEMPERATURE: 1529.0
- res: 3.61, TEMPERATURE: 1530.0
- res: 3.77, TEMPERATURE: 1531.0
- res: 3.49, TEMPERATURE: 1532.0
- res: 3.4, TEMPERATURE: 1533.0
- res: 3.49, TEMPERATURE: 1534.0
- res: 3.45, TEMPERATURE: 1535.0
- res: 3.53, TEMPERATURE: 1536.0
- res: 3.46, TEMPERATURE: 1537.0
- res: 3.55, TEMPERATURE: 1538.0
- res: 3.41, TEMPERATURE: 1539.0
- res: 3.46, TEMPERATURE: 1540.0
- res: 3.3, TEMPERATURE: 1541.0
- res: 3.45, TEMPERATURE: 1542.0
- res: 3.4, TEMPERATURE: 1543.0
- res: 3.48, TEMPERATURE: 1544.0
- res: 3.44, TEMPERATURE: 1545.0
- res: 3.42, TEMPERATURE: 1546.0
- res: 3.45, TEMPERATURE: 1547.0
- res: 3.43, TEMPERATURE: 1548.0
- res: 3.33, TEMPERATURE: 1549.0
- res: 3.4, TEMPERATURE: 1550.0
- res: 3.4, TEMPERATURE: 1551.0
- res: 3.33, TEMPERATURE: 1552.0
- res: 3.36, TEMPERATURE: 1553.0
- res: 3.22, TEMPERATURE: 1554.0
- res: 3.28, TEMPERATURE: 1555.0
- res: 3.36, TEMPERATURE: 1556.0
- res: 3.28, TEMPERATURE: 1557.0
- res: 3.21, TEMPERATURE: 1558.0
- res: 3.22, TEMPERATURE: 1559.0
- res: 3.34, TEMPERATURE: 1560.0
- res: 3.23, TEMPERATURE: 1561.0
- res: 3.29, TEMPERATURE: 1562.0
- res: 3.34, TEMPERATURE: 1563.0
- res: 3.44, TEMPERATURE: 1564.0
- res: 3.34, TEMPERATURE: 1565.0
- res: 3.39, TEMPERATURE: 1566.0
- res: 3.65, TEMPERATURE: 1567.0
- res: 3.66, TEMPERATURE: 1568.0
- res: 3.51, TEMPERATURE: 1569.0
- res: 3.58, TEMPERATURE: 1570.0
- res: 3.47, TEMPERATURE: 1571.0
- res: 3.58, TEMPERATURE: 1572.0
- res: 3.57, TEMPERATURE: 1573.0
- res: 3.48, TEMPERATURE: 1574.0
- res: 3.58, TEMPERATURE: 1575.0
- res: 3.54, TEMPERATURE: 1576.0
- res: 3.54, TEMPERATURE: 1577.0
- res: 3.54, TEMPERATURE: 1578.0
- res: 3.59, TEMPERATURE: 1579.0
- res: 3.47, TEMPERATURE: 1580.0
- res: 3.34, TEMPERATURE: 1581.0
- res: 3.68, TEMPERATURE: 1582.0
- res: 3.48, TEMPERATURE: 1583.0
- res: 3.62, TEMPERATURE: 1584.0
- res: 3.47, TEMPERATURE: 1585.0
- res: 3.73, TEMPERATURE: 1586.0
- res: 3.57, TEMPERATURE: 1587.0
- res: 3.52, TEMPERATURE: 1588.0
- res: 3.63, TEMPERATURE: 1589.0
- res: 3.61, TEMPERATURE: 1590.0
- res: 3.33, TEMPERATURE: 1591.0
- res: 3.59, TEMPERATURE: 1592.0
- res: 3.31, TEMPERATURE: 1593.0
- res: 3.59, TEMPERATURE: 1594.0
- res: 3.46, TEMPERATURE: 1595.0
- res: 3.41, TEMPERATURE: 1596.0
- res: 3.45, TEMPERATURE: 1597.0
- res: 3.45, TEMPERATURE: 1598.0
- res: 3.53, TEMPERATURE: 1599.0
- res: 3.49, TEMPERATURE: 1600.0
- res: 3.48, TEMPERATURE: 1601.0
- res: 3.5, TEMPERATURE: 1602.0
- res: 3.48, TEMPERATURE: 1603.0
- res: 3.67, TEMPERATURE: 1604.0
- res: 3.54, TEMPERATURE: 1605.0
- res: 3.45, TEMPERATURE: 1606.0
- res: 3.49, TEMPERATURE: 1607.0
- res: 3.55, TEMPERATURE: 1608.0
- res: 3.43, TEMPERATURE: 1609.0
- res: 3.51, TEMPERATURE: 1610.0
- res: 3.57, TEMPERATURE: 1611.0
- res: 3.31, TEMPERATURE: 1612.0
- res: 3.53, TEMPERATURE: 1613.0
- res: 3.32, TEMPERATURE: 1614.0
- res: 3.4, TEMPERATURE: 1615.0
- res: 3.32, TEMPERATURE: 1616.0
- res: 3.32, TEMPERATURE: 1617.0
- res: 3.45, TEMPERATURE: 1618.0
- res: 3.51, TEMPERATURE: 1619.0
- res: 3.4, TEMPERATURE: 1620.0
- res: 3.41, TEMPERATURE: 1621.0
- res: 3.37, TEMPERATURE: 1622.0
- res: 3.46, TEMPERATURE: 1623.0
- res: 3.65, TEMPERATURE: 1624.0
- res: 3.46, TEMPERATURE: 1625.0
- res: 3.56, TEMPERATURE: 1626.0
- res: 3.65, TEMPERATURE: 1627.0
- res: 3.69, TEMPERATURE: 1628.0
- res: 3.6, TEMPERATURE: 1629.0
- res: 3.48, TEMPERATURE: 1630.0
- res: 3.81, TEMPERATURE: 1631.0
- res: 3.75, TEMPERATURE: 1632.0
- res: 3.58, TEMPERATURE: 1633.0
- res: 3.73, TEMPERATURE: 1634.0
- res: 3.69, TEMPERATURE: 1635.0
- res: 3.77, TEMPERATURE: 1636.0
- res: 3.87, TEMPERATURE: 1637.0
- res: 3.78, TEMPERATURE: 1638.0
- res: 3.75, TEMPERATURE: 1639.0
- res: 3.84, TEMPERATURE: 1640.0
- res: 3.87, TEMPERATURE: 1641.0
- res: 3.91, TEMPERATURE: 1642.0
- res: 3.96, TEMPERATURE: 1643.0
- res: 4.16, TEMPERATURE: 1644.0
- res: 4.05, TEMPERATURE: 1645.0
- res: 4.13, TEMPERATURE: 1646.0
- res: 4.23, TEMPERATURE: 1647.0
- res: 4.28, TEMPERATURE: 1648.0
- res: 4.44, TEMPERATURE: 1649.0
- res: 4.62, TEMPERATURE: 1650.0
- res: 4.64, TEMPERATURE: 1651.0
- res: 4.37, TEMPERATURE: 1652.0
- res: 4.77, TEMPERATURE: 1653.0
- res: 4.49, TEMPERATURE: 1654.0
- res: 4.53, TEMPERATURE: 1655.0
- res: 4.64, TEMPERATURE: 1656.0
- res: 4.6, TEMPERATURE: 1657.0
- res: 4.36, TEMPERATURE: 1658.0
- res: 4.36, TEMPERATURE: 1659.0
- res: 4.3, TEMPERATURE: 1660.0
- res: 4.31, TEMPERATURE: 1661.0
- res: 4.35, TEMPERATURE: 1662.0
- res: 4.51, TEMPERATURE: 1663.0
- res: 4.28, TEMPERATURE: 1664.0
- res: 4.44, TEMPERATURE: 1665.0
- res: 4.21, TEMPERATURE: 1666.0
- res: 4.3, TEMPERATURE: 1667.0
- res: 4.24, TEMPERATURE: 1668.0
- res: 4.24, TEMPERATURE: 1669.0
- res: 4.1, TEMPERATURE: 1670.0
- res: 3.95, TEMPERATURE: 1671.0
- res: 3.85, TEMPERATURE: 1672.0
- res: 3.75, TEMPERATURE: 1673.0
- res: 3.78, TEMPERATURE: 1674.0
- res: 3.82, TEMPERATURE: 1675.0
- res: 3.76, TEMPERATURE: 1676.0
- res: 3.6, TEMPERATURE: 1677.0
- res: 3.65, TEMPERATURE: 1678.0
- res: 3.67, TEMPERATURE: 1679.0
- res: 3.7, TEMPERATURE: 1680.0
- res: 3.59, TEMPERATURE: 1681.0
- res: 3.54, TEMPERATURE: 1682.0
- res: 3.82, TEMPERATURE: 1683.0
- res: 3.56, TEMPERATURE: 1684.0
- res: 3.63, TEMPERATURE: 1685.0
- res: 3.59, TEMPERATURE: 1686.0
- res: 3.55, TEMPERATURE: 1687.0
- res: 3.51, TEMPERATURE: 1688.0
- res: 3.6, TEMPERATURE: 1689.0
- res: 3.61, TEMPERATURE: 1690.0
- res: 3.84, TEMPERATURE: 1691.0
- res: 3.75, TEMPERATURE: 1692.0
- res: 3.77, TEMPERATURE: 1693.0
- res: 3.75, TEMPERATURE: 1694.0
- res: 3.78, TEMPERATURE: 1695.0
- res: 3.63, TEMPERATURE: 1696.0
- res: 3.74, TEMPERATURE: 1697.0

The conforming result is 5.53 K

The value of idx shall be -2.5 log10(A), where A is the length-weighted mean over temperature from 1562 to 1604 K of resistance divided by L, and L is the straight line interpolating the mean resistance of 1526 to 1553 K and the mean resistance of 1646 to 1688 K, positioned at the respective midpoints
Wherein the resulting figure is 0.06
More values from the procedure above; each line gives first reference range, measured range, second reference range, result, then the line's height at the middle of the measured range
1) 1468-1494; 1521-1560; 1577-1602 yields 0.032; 3.58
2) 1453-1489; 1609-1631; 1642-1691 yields 0.150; 4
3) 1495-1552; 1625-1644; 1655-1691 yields 0.039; 3.88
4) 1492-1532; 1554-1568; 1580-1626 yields 0.079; 3.59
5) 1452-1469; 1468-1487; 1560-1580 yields 0.064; 3.87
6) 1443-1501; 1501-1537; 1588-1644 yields 0.014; 3.72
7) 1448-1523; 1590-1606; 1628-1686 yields 0.131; 3.94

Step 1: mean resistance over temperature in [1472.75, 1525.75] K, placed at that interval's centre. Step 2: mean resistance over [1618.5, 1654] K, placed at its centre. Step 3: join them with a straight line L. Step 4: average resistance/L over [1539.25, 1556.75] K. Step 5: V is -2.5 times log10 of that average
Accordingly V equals 0.11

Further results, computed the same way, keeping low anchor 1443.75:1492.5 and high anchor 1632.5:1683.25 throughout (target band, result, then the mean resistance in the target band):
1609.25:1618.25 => 0.18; 3.41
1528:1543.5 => 0.11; 3.52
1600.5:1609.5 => 0.14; 3.51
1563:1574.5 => 0.13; 3.51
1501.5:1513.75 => 0.03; 3.75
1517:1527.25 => 0.06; 3.68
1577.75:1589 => 0.12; 3.55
